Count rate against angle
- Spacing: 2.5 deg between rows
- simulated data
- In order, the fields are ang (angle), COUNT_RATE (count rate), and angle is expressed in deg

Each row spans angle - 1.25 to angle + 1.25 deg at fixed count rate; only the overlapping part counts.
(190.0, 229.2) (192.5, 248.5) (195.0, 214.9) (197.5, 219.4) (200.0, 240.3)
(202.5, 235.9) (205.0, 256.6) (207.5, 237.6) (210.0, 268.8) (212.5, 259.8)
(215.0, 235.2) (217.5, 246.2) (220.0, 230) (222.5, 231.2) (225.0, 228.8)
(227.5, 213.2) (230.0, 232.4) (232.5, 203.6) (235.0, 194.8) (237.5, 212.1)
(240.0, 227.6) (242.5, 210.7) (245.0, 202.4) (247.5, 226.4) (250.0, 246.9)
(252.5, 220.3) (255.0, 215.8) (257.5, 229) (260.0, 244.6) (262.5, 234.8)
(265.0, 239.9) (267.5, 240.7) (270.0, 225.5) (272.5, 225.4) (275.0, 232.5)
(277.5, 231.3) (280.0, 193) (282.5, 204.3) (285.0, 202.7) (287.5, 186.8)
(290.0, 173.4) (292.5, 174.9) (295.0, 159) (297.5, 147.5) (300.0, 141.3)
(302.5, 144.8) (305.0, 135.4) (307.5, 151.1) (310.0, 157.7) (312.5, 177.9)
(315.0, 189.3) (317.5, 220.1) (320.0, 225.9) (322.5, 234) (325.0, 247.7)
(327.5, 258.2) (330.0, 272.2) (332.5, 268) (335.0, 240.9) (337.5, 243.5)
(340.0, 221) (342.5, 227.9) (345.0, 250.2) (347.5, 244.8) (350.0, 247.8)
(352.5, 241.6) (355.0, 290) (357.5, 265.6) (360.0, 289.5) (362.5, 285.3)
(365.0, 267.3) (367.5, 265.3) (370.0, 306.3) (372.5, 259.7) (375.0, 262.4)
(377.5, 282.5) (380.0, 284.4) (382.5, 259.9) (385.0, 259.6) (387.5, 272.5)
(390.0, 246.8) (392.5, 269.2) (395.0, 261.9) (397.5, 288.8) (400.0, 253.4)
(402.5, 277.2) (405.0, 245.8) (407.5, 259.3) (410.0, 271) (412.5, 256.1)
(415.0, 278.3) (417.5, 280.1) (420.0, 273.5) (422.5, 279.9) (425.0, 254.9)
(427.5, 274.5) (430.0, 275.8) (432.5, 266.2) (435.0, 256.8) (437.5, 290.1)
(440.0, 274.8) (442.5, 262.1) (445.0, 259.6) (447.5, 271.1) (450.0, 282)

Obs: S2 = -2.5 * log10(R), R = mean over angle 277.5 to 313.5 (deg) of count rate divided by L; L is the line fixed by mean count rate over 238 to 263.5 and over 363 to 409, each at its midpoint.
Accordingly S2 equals 0.37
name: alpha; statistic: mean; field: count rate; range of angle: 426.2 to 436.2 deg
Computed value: 268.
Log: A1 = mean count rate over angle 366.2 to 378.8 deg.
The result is 275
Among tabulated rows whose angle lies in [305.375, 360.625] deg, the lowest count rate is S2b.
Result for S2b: 151.1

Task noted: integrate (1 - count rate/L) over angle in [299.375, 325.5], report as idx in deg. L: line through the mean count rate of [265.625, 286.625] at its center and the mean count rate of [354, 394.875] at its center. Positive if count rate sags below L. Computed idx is 6.2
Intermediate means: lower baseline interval 219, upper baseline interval 272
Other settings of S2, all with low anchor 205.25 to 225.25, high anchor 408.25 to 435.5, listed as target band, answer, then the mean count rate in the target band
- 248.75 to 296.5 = 0.170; 214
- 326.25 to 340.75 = 0.030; 252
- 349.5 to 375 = -0.040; 272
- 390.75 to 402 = -0.005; 268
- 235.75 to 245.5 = 0.160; 213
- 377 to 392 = -0.007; 267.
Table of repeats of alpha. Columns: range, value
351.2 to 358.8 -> 266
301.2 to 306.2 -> 140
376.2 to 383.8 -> 275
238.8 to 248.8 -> 217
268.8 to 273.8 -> 226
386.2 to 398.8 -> 268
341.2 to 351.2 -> 243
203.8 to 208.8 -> 247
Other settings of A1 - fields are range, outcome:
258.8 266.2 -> 240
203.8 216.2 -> 252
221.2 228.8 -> 224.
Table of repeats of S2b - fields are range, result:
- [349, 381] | 241.6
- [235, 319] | 135.4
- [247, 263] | 215.8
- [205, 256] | 194.8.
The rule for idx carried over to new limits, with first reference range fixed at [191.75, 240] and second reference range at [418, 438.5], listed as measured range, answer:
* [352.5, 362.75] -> -0.8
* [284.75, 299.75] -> 4.6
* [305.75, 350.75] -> 4.9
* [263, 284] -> 1.6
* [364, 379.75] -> -0.8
